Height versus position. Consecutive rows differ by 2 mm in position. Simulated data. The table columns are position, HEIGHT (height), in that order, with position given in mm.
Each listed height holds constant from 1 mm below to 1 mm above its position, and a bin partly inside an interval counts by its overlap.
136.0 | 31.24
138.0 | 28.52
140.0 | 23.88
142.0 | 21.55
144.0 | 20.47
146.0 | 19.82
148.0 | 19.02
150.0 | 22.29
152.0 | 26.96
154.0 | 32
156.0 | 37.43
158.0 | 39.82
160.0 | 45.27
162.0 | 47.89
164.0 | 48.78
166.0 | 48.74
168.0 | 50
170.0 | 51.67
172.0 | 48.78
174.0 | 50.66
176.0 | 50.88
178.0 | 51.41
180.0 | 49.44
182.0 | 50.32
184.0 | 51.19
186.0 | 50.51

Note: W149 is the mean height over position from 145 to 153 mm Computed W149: 22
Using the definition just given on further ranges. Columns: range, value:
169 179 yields 50.7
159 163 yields 46.6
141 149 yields 20.2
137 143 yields 24.7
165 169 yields 49.4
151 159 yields 34.1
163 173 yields 49.6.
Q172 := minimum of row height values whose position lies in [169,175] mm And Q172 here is 48.78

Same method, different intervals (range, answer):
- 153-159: 32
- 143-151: 19.02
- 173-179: 50.66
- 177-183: 49.44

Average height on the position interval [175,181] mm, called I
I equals 50.6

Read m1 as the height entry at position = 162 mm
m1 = 47.89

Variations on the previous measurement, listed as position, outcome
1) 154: 32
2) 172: 48.78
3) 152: 26.96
